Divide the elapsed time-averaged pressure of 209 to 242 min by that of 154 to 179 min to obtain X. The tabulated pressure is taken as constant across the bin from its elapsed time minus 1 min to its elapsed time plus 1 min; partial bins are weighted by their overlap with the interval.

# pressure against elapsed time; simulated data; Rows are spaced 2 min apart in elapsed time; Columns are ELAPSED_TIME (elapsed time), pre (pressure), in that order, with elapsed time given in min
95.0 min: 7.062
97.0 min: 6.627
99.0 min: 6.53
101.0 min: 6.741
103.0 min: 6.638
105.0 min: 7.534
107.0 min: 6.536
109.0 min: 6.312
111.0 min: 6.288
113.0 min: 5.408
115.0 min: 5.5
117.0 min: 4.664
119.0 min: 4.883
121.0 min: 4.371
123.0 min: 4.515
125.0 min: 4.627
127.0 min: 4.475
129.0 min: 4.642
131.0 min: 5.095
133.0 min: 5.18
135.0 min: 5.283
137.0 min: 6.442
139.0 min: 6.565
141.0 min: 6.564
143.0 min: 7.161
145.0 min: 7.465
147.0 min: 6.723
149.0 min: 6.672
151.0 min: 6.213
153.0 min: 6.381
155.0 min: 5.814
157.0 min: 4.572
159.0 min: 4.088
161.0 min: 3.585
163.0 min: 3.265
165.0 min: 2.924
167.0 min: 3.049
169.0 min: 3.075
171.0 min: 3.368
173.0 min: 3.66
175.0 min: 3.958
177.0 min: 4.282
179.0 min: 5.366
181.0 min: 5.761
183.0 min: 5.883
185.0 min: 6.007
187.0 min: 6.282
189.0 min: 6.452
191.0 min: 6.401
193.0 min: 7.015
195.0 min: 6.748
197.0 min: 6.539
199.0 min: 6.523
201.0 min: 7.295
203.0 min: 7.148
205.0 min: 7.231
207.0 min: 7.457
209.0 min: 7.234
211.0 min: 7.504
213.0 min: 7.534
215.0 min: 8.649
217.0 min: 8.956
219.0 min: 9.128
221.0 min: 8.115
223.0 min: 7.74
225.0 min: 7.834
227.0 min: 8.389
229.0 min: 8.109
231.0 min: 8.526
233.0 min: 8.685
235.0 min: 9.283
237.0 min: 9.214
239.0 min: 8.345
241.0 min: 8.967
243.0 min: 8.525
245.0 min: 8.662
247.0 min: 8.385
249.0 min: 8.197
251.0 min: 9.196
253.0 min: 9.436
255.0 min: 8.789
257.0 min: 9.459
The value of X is 2.17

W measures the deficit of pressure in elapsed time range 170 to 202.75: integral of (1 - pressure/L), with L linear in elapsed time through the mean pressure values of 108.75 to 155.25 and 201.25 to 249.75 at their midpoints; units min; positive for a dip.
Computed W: 6.6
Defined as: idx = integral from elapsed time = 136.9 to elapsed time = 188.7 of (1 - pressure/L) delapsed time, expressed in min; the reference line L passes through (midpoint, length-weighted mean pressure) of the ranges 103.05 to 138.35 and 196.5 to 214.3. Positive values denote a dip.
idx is 8.9 min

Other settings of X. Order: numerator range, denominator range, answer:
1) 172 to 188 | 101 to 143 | 0.91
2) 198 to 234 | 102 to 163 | 1.40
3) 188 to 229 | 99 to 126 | 1.31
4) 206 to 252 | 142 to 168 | 1.60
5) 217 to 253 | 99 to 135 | 1.56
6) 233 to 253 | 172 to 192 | 1.62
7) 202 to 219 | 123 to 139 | 1.51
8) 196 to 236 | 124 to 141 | 1.47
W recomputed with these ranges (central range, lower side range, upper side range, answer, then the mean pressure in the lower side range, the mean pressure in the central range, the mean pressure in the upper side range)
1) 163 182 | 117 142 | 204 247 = 7.8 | 5.2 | 3.9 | 8.29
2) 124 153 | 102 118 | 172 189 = -1.1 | 6.11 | 5.95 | 5.23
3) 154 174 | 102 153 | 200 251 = 8.8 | 5.84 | 3.74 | 8.22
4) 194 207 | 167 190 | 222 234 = -1.3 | 4.84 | 6.96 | 8.21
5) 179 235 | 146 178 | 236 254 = -4.7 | 4.48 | 7.37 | 8.77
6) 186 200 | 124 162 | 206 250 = 1.3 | 5.66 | 6.57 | 8.34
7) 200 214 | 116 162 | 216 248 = 0.7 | 5.48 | 7.34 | 8.55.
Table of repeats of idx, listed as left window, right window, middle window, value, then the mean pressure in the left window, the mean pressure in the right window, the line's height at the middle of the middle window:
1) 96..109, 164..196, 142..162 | -0.74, 6.73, 5.01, 5.64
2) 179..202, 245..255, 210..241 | -2.46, 6.4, 8.79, 7.8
